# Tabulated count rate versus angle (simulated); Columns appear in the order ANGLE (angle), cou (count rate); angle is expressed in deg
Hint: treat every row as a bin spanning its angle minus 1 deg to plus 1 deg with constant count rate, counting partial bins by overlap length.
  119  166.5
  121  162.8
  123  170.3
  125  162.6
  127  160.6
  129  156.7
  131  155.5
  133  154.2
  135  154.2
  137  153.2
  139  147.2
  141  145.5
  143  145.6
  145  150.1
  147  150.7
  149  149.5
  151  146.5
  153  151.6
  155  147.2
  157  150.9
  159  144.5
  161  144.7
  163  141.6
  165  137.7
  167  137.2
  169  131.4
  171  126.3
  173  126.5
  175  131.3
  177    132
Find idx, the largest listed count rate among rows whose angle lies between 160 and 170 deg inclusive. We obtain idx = 144.7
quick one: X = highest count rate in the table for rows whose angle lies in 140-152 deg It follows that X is 150.7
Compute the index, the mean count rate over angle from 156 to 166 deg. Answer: 144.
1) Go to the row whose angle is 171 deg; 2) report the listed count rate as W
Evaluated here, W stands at 126.3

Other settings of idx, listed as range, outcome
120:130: 170.3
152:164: 151.6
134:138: 154.2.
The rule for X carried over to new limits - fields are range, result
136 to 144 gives 153.2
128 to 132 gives 156.7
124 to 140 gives 162.6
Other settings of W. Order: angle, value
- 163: 141.6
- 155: 147.2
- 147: 150.7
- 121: 162.8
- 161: 144.7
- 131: 155.5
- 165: 137.7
